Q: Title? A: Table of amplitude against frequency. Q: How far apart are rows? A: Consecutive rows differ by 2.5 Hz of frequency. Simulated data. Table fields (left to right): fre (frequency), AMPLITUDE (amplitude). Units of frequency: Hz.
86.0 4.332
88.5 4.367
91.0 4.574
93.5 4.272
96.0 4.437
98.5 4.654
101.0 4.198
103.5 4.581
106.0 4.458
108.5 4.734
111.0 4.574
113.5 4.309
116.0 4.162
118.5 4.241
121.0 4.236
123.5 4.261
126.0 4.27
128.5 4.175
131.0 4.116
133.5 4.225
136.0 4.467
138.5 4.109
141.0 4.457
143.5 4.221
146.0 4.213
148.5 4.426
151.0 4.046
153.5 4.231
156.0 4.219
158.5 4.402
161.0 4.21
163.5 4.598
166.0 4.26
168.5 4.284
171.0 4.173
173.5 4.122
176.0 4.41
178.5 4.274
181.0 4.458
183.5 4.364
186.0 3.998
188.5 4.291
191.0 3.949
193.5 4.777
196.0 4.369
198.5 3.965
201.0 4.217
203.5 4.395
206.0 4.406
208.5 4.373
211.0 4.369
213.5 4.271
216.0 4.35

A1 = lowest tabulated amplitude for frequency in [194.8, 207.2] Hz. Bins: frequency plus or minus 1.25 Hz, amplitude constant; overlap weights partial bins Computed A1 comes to 3.965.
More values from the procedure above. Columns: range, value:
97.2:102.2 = 4.198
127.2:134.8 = 4.116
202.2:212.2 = 4.369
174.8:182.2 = 4.274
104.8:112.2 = 4.458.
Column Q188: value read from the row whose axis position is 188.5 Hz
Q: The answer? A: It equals 4.291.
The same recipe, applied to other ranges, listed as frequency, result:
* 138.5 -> 4.109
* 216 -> 4.35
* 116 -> 4.162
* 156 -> 4.219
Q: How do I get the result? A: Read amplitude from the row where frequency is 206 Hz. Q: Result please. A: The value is 4.406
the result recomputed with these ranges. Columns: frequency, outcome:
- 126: 4.27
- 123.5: 4.261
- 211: 4.369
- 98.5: 4.654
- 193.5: 4.777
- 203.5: 4.395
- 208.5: 4.373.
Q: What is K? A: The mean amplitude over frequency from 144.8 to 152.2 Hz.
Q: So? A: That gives 4.23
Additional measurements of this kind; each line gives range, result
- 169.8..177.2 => 4.23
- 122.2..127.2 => 4.27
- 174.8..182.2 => 4.38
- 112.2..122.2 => 4.24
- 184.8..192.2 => 4.08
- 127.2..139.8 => 4.22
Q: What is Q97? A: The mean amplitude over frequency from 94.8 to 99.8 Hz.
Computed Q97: 4.54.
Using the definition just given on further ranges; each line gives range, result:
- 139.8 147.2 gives 4.3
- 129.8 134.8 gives 4.17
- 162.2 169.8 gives 4.38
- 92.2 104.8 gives 4.43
